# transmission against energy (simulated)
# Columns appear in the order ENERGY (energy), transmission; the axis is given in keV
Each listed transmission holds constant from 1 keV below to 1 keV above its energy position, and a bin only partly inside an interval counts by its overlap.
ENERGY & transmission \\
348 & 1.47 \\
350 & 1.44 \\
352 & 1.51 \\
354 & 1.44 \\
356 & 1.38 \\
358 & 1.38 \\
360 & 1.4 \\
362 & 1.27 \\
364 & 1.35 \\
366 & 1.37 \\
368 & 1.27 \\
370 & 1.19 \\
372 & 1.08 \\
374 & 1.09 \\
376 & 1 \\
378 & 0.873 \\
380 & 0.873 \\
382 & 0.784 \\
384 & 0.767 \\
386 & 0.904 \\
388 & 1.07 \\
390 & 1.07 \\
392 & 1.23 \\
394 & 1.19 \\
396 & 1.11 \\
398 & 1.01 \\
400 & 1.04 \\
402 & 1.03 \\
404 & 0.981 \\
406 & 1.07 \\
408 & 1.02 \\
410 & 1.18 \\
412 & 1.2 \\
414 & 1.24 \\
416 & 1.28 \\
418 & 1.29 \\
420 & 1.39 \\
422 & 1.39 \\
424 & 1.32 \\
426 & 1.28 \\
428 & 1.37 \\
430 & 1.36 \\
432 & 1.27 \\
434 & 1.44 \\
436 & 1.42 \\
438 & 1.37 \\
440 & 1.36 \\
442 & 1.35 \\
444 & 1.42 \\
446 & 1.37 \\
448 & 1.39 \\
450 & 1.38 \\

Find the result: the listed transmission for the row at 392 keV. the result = 1.23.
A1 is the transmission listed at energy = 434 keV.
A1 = 1.44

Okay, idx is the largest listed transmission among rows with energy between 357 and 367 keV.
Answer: 1.4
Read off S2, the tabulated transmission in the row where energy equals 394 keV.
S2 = 1.19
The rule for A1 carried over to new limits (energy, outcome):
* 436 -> 1.42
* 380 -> 0.873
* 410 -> 1.18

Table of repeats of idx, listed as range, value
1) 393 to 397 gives 1.19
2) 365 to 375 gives 1.37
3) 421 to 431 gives 1.39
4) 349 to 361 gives 1.51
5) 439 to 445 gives 1.42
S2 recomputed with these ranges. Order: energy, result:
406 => 1.07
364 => 1.35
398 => 1.01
